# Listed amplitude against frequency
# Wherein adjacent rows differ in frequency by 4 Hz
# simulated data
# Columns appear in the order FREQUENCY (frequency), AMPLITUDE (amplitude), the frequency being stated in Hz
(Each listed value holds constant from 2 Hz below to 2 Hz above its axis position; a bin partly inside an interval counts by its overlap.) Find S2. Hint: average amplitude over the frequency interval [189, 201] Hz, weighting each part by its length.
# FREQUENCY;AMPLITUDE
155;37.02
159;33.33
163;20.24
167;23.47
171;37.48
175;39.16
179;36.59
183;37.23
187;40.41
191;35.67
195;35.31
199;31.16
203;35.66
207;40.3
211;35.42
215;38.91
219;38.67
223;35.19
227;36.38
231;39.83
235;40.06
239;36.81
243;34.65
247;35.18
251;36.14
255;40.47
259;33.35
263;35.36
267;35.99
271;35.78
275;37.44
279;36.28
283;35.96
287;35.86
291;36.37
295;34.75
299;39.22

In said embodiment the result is 34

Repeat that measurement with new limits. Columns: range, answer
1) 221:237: 37.9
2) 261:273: 35.7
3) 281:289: 35.9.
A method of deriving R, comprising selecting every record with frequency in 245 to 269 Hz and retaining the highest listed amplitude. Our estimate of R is 40.47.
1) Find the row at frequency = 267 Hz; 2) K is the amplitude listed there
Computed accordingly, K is 35.99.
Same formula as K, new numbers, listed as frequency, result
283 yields 35.96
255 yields 40.47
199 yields 31.16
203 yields 35.66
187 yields 40.41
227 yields 36.38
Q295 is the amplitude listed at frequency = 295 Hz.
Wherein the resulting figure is 34.75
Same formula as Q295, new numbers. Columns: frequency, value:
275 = 37.44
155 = 37.02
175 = 39.16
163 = 20.24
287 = 35.86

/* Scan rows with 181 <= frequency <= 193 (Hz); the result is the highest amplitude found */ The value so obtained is 40.41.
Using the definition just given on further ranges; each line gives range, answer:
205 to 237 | 40.3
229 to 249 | 40.06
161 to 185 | 39.16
